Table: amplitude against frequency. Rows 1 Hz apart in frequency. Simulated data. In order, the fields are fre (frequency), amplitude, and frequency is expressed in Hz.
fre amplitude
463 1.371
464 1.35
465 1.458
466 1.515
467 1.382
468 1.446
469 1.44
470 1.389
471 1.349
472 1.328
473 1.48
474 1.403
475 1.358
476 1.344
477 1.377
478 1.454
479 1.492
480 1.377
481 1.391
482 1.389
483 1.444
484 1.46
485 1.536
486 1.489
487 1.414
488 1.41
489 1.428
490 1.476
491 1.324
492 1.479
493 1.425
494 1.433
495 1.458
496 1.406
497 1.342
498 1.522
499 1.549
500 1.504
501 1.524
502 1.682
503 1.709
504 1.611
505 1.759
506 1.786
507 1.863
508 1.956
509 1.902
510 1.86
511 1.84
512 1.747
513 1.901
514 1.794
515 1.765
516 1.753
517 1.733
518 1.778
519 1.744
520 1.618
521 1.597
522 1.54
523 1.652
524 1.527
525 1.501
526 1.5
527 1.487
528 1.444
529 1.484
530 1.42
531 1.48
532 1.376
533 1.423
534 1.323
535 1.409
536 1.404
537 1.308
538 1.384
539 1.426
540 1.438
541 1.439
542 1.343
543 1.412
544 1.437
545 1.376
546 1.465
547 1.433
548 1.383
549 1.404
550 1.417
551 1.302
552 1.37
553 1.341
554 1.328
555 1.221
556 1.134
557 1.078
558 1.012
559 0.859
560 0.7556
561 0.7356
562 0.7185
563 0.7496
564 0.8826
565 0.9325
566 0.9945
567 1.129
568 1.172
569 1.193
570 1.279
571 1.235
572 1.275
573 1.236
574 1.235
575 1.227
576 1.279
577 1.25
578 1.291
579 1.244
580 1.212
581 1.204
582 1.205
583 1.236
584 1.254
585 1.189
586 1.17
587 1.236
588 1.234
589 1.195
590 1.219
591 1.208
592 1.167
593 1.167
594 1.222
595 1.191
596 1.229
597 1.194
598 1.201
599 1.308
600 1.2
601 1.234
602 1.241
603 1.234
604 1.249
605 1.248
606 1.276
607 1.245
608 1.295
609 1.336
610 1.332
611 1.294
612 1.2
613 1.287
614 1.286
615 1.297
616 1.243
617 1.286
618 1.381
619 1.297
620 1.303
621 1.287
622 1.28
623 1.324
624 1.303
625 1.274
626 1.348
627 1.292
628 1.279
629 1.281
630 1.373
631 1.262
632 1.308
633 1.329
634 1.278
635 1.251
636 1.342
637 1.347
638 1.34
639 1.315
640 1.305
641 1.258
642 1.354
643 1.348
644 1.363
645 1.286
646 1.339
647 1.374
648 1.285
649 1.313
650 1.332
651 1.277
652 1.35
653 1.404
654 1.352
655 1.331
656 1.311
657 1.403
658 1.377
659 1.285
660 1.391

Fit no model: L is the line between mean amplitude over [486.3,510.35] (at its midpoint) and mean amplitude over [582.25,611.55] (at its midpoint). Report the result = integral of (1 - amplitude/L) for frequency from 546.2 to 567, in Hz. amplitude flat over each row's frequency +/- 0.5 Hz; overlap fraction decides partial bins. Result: 4.1 Hz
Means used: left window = 1.57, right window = 1.23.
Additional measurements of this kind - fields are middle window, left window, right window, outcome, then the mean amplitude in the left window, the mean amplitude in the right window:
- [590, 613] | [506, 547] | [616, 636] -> 2.1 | 1.57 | 1.3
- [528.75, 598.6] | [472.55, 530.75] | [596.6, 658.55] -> 9.8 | 1.56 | 1.3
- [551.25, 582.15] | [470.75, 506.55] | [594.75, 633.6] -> 5.2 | 1.47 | 1.28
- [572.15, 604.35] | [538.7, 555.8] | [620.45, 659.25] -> 3.1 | 1.38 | 1.32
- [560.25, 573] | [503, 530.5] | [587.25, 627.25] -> 3.7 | 1.69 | 1.26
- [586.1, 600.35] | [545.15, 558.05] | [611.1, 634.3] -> 1.0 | 1.31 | 1.3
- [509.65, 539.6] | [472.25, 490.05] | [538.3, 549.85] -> -3.3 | 1.43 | 1.41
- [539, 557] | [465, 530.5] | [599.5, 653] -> 1.1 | 1.55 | 1.3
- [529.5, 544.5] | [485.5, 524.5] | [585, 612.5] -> 0.9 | 1.62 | 1.23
